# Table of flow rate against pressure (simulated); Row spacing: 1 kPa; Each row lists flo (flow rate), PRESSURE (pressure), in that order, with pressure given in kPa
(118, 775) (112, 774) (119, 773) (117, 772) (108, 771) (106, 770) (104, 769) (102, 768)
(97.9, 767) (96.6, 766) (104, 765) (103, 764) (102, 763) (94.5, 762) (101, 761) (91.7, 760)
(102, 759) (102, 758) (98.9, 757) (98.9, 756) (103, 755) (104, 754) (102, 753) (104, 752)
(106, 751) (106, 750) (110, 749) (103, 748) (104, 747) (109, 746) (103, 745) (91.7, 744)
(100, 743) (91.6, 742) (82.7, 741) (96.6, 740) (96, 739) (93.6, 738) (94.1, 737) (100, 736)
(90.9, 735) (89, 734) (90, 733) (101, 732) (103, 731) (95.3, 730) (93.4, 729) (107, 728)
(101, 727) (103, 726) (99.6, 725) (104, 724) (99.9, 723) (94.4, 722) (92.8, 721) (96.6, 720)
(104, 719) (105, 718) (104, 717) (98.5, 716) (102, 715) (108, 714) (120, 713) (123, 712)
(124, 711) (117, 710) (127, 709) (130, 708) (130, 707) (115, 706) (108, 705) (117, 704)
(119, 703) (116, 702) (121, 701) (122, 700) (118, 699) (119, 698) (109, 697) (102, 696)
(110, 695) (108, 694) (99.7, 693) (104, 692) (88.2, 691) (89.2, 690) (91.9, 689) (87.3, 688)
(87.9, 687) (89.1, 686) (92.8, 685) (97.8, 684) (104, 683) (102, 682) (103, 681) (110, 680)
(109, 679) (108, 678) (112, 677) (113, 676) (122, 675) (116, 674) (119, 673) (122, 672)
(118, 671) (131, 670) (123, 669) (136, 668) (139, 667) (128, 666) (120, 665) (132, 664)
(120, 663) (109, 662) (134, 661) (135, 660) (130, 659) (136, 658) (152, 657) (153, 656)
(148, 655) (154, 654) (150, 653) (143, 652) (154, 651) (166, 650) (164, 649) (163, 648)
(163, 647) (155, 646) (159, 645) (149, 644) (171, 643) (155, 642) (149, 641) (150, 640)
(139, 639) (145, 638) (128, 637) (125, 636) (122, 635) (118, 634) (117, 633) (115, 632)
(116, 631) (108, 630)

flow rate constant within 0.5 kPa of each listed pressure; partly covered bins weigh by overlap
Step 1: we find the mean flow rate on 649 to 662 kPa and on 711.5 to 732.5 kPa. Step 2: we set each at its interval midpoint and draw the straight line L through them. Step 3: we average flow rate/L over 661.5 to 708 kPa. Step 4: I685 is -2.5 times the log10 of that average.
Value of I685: 0.131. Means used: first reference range 146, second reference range 103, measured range 112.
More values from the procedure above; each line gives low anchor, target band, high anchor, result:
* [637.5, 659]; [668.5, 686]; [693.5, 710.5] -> 0.20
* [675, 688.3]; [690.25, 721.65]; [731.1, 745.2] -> -0.13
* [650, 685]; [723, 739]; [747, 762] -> 0.12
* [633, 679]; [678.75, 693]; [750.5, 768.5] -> 0.29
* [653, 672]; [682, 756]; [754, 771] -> 0.11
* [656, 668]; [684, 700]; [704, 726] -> 0.18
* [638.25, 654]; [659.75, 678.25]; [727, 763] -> 0.16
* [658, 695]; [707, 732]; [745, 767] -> 0.00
